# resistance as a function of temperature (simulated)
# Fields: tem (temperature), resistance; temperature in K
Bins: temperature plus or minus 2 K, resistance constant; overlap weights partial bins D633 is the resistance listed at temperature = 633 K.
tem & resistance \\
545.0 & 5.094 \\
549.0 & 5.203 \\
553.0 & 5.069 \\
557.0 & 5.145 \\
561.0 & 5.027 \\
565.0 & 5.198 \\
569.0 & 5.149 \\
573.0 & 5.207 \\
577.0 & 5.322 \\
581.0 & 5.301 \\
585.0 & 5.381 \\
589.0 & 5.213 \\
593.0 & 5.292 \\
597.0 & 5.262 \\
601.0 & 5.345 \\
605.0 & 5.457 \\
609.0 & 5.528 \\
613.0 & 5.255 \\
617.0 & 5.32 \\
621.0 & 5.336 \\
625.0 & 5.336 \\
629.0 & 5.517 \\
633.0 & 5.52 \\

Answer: 5.52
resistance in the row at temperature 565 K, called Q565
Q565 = 5.198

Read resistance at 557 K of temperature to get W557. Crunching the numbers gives 5.145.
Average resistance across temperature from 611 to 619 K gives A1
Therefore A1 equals 5.29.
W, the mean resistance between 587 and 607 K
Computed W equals 5.31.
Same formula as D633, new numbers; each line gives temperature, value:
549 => 5.203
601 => 5.345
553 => 5.069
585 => 5.381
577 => 5.322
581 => 5.301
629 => 5.517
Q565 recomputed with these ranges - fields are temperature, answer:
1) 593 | 5.292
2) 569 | 5.149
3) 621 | 5.336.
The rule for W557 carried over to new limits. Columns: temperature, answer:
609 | 5.528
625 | 5.336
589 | 5.213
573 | 5.207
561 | 5.027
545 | 5.094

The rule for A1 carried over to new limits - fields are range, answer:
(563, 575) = 5.18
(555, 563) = 5.09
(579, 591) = 5.3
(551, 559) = 5.11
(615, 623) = 5.33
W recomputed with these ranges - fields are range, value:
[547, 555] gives 5.14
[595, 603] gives 5.3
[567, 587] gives 5.27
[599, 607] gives 5.4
